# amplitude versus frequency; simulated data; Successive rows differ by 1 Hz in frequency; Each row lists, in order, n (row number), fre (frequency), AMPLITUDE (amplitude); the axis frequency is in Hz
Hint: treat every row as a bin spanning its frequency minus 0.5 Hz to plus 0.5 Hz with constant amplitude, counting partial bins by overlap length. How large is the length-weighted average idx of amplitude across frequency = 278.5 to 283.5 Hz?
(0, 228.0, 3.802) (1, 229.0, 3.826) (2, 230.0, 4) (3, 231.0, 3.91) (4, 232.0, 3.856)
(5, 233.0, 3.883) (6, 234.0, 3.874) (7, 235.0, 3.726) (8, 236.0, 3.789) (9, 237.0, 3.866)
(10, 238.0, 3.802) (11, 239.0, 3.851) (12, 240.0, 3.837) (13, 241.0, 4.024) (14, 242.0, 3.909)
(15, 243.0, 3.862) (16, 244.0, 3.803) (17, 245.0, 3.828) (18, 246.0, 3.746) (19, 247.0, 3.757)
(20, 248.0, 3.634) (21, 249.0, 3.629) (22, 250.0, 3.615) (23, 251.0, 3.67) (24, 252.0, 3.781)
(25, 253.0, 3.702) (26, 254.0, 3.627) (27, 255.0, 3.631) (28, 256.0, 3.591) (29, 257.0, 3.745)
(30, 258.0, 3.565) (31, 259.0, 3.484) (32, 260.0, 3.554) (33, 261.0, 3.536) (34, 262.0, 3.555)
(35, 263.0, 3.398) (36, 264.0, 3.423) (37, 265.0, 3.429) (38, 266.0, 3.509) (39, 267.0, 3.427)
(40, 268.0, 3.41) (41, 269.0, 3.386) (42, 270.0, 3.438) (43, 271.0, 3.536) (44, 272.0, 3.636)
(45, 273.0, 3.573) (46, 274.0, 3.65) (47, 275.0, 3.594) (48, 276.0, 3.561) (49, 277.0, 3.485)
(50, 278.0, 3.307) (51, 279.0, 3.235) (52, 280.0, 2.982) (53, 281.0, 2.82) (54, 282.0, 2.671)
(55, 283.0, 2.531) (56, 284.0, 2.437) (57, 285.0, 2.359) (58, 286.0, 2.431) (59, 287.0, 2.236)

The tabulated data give 2.85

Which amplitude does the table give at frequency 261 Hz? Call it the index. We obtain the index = 3.536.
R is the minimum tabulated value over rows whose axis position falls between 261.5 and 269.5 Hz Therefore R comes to 3.386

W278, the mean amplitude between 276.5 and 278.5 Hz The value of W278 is 3.4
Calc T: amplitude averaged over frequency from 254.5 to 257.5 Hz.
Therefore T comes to 3.66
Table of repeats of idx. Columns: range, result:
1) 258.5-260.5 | 3.52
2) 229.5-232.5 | 3.92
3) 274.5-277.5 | 3.55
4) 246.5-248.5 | 3.7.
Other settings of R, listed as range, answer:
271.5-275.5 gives 3.573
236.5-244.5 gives 3.802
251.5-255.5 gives 3.627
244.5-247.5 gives 3.746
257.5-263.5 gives 3.398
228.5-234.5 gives 3.826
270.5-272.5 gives 3.536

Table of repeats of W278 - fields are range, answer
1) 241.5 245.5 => 3.85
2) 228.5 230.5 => 3.91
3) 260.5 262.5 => 3.55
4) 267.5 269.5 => 3.4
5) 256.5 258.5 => 3.66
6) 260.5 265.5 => 3.47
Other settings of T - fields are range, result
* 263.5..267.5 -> 3.45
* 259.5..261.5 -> 3.54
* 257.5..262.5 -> 3.54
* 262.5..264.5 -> 3.41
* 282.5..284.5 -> 2.48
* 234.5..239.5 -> 3.81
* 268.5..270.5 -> 3.41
